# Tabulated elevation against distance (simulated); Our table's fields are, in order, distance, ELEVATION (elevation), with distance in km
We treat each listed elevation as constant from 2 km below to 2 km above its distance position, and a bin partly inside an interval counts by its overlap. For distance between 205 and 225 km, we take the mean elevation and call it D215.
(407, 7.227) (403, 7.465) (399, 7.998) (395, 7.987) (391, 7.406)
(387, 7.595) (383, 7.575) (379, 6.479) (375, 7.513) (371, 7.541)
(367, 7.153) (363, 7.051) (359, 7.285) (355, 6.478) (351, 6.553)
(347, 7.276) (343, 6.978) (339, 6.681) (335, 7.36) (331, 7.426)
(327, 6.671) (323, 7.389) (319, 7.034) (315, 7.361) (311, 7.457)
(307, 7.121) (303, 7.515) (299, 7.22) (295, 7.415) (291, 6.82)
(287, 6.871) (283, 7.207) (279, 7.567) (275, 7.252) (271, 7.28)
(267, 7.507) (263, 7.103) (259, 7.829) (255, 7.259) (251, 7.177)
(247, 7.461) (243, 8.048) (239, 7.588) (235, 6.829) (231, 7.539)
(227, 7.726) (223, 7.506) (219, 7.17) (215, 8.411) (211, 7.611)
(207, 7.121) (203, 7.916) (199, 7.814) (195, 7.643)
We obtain 7.56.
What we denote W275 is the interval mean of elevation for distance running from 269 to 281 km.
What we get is 7.37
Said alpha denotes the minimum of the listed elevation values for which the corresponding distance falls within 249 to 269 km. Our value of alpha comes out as 7.103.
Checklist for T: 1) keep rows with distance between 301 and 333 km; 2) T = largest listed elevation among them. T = 7.515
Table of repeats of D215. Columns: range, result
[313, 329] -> 7.11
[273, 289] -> 7.22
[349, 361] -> 6.77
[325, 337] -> 7.15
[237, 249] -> 7.7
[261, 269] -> 7.3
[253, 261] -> 7.54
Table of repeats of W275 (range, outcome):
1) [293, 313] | 7.35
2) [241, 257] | 7.49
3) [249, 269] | 7.38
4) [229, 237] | 7.18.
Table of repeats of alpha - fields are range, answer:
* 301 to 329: 6.671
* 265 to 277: 7.252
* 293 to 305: 7.22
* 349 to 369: 6.478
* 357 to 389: 6.479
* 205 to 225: 7.121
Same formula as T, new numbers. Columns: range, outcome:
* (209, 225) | 8.411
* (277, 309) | 7.567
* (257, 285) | 7.829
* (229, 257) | 8.048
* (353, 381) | 7.541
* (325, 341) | 7.426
